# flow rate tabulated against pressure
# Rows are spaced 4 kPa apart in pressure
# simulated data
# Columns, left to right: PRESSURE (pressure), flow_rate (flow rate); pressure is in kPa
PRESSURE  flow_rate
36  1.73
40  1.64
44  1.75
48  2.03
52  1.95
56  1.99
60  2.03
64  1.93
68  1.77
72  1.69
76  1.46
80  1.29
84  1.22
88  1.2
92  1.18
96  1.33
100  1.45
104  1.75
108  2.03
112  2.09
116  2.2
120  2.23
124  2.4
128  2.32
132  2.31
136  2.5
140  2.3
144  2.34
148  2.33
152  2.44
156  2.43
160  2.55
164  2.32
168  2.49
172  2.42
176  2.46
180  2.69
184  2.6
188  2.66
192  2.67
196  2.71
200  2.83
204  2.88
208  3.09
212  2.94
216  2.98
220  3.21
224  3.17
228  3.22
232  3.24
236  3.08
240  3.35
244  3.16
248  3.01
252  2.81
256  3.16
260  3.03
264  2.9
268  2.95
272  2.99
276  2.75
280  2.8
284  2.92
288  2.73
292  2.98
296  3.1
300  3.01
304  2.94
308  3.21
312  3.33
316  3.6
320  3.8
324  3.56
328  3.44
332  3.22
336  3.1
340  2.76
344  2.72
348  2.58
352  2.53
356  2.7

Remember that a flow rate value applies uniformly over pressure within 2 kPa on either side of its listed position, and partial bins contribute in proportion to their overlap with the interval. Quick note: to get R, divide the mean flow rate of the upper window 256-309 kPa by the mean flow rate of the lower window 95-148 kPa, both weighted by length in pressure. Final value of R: 1.4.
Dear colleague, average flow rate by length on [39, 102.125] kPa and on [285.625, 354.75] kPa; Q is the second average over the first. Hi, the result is 1.91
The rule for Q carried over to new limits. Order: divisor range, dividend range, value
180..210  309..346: 1.18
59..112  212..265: 1.97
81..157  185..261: 1.51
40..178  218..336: 1.56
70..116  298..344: 2.10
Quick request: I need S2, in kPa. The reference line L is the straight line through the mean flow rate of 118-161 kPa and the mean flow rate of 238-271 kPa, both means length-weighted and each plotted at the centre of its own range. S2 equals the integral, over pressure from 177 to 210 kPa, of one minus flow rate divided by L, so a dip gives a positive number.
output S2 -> -0.82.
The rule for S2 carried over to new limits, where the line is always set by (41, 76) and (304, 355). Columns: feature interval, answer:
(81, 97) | 6.2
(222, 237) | -2.9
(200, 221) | -3.4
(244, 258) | -1.3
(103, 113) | 0.6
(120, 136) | -1.2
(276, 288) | 0.4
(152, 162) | -0.7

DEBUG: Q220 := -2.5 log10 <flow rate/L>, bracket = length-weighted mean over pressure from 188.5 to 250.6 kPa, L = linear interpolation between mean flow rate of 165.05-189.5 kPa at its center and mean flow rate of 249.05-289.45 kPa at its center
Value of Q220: -0.12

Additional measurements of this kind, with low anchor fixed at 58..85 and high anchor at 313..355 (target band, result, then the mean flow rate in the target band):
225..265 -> -0.18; 3.1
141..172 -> -0.14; 2.41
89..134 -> -0.02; 1.92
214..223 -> -0.25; 3.1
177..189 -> -0.16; 2.63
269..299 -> -0.02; 2.9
